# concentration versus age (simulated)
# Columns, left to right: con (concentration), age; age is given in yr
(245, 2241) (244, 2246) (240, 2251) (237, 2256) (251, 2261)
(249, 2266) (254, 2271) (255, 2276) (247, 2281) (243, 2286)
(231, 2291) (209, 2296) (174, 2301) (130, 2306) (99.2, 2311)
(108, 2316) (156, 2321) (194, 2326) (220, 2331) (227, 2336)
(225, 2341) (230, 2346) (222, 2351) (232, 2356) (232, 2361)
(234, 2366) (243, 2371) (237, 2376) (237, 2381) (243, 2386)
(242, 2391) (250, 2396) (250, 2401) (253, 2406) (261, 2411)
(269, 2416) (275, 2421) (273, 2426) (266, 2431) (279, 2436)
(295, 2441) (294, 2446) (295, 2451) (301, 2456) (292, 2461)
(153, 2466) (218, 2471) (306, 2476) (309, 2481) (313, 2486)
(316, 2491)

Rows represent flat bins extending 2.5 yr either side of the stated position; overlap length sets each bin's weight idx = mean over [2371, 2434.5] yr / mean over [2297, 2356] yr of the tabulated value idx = 1.4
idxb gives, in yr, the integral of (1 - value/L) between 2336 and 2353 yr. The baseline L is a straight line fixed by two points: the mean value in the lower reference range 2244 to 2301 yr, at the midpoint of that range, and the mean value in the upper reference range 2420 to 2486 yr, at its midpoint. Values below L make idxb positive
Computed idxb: 1.83 yr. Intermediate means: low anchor 239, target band 226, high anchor 275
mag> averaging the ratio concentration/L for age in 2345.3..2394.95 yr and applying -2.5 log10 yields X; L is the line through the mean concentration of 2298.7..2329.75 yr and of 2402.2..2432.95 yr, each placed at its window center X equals -0.126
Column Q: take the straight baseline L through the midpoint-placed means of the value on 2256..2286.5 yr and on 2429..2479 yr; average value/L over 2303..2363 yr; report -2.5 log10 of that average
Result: 0.33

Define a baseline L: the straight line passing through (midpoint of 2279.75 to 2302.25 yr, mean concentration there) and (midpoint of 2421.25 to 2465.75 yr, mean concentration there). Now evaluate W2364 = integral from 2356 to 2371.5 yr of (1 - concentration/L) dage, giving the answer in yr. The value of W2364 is 0.9 yr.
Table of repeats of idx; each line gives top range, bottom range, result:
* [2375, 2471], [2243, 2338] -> 1.25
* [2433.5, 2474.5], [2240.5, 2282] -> 1.08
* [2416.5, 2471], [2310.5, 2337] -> 1.59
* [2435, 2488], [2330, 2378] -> 1.20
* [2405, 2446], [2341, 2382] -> 1.17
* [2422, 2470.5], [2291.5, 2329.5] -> 1.70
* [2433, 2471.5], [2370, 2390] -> 1.12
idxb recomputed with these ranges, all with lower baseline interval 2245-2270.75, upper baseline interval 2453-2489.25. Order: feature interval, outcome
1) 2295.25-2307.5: 4.0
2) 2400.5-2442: -0.6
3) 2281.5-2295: 0.7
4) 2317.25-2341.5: 5.4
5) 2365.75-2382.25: 1.3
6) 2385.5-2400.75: 0.9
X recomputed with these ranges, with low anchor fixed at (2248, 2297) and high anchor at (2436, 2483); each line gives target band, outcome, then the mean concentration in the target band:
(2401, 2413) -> 0.04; 255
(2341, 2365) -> 0.12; 229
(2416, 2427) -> -0.02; 273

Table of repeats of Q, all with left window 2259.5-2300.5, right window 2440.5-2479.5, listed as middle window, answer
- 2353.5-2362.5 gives 0.09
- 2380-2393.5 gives 0.07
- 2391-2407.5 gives 0.04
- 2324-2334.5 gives 0.18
